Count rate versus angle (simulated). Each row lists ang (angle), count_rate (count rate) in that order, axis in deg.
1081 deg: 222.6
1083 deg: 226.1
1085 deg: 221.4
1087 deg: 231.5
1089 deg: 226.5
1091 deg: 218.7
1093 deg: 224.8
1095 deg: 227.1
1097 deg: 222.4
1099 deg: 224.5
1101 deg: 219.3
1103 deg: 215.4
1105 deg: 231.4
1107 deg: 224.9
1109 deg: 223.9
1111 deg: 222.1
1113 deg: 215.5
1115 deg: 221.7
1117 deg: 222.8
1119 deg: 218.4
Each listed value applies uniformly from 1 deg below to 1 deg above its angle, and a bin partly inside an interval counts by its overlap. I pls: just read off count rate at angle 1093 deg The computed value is 224.8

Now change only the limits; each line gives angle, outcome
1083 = 226.1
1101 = 219.3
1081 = 222.6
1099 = 224.5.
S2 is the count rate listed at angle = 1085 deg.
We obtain 221.4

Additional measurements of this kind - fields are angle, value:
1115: 221.7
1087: 231.5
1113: 215.5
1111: 222.1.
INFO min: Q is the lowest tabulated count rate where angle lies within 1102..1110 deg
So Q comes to 215.4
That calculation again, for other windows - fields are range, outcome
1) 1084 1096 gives 218.7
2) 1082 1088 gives 221.4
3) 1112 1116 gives 215.5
